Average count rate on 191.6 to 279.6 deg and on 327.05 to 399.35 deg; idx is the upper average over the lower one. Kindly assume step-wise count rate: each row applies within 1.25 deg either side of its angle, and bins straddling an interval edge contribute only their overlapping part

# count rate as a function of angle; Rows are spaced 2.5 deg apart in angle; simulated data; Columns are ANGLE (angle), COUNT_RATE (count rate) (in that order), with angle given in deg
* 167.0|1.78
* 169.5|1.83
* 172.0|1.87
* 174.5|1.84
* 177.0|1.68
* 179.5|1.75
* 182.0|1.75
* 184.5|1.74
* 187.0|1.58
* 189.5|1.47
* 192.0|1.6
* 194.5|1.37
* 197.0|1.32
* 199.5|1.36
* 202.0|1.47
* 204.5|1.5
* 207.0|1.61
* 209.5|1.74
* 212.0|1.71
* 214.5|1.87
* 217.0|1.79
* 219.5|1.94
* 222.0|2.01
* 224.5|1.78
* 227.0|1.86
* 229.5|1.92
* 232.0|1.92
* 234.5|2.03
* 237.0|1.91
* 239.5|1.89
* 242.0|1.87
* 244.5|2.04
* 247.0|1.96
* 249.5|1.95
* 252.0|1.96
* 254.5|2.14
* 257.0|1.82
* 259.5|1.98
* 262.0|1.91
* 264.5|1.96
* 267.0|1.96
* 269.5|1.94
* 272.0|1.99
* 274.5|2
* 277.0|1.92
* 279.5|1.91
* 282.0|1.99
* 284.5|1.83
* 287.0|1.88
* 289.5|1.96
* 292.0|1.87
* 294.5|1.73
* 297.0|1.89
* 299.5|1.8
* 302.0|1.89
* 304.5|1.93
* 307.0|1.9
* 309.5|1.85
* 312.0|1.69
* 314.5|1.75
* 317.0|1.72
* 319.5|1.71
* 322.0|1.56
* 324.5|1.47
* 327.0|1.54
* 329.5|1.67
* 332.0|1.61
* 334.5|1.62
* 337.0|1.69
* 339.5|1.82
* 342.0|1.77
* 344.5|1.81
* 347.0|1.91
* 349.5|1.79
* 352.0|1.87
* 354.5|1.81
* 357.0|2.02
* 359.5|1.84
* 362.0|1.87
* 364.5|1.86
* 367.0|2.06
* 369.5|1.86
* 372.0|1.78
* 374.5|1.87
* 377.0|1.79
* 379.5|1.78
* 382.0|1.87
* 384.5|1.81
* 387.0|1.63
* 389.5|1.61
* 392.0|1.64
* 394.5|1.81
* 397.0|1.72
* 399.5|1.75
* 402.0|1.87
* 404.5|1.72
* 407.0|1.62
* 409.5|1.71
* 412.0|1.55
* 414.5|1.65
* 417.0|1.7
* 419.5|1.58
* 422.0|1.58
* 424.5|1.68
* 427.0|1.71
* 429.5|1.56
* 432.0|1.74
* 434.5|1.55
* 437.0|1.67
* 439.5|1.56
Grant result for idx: 0.98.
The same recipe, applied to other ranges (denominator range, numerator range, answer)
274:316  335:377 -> 0.99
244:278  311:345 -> 0.85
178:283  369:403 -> 0.98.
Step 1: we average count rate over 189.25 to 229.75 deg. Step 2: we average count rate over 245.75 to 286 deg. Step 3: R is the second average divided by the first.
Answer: 1.17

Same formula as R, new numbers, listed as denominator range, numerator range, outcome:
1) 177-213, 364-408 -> 1.13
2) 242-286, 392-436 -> 0.86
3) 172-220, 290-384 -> 1.09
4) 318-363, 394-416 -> 0.98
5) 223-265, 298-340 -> 0.89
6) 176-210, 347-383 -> 1.19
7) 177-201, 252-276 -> 1.26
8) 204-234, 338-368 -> 1.03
